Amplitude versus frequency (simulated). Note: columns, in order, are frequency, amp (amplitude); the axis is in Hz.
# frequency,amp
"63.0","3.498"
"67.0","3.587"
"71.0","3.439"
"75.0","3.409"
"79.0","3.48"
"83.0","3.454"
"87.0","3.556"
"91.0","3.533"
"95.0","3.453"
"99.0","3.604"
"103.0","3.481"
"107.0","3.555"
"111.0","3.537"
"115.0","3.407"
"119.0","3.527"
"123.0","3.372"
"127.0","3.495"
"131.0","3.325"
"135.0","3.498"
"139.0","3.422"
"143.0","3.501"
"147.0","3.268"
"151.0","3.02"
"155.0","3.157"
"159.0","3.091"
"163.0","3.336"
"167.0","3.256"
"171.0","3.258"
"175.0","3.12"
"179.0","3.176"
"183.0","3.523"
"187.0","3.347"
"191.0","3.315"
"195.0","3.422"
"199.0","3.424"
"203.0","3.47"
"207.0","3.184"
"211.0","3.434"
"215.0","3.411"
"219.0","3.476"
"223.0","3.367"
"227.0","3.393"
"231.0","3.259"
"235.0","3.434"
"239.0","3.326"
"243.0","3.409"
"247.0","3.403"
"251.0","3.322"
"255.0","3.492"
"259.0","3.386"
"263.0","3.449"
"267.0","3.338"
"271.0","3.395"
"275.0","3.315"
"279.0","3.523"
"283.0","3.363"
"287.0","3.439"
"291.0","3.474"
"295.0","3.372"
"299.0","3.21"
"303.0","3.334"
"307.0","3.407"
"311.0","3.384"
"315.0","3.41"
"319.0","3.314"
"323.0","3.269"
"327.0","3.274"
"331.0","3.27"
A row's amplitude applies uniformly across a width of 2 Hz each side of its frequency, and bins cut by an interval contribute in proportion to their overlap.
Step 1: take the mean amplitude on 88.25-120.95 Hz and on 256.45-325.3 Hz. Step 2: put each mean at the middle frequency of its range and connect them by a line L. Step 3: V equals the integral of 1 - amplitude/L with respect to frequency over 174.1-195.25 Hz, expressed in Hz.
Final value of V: 0.8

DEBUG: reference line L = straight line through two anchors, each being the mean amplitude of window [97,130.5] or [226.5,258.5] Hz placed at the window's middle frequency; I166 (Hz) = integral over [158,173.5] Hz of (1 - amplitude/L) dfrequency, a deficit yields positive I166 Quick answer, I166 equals 0.9 Hz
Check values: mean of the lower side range 3.49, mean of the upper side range 3.38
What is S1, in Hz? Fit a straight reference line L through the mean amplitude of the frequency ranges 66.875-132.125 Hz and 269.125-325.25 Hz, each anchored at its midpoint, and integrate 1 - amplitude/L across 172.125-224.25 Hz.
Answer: 1.1 Hz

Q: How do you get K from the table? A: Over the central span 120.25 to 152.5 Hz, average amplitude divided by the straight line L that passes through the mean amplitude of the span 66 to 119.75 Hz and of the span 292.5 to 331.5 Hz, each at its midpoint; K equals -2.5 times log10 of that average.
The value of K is 0.03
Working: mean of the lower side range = 3.5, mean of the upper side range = 3.33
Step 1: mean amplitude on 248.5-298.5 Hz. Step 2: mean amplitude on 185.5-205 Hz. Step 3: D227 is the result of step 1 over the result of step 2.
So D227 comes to 1.0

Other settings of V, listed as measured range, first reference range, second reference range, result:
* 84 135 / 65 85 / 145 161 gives -2.5 Hz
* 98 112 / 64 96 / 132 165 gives -0.5 Hz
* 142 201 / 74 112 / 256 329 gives 3.0 Hz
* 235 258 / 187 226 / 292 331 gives -0.2 Hz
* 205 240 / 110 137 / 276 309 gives 0.5 Hz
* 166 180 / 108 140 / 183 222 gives 0.9 Hz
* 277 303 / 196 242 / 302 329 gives -0.3 Hz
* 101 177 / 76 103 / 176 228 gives 2.2 Hz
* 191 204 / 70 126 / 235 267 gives 0.0 Hz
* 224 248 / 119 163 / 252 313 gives 0.0 Hz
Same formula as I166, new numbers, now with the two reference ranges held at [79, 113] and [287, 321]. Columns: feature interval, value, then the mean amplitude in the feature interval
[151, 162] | 1.1 Hz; 3.12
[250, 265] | -0.1 Hz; 3.42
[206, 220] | 0.2 Hz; 3.38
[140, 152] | 0.6 Hz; 3.3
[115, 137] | 0.4 Hz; 3.44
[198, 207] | 0.1 Hz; 3.39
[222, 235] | 0.3 Hz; 3.35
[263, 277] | 0.1 Hz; 3.36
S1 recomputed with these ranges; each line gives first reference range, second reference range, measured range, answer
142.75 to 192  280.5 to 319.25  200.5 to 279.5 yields -1.6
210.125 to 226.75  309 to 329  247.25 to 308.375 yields -0.4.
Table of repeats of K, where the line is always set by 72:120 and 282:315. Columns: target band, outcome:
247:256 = 0.00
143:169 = 0.08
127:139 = 0.02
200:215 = 0.02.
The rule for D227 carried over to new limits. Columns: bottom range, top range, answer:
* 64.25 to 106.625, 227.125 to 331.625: 0.96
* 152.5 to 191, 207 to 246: 1.04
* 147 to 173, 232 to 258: 1.06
